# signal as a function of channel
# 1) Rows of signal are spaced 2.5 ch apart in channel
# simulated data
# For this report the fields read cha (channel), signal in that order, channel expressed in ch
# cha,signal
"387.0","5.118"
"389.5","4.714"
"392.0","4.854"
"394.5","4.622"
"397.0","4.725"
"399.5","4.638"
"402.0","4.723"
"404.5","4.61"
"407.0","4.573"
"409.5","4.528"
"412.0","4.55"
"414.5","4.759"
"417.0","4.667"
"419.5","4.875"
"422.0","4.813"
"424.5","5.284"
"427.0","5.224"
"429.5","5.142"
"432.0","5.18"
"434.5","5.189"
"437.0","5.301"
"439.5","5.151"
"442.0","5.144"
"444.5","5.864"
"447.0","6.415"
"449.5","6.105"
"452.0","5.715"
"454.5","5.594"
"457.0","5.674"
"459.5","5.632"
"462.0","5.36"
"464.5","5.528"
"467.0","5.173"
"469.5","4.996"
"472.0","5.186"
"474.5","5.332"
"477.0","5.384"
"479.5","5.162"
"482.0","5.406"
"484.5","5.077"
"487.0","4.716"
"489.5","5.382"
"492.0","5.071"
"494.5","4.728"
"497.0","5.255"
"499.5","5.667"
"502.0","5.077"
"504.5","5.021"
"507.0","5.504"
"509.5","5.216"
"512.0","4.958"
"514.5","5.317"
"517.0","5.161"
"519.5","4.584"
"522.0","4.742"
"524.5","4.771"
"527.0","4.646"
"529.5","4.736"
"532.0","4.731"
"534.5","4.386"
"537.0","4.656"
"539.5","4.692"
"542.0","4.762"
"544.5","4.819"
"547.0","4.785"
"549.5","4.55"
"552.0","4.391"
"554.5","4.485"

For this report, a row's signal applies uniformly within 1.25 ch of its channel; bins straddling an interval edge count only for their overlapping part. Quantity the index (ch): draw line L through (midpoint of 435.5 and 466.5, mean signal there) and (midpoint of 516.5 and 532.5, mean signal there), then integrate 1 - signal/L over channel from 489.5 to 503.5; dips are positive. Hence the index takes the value -0.28 ch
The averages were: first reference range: 5.61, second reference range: 4.75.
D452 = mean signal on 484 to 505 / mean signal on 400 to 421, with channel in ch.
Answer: 1.10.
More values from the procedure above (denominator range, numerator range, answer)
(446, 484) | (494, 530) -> 0.92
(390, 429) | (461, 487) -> 1.10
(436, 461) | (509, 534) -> 0.86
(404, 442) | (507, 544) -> 0.98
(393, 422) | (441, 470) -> 1.20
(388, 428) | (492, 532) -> 1.05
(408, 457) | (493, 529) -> 0.96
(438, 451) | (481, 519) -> 0.90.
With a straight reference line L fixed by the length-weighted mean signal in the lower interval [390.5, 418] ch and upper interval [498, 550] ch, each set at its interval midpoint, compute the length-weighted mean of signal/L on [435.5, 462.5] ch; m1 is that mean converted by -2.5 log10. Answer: -0.19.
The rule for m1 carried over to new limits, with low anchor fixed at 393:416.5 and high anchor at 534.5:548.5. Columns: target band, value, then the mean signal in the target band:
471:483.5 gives -0.13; 5.29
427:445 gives -0.13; 5.25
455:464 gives -0.19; 5.56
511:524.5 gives -0.05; 4.94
